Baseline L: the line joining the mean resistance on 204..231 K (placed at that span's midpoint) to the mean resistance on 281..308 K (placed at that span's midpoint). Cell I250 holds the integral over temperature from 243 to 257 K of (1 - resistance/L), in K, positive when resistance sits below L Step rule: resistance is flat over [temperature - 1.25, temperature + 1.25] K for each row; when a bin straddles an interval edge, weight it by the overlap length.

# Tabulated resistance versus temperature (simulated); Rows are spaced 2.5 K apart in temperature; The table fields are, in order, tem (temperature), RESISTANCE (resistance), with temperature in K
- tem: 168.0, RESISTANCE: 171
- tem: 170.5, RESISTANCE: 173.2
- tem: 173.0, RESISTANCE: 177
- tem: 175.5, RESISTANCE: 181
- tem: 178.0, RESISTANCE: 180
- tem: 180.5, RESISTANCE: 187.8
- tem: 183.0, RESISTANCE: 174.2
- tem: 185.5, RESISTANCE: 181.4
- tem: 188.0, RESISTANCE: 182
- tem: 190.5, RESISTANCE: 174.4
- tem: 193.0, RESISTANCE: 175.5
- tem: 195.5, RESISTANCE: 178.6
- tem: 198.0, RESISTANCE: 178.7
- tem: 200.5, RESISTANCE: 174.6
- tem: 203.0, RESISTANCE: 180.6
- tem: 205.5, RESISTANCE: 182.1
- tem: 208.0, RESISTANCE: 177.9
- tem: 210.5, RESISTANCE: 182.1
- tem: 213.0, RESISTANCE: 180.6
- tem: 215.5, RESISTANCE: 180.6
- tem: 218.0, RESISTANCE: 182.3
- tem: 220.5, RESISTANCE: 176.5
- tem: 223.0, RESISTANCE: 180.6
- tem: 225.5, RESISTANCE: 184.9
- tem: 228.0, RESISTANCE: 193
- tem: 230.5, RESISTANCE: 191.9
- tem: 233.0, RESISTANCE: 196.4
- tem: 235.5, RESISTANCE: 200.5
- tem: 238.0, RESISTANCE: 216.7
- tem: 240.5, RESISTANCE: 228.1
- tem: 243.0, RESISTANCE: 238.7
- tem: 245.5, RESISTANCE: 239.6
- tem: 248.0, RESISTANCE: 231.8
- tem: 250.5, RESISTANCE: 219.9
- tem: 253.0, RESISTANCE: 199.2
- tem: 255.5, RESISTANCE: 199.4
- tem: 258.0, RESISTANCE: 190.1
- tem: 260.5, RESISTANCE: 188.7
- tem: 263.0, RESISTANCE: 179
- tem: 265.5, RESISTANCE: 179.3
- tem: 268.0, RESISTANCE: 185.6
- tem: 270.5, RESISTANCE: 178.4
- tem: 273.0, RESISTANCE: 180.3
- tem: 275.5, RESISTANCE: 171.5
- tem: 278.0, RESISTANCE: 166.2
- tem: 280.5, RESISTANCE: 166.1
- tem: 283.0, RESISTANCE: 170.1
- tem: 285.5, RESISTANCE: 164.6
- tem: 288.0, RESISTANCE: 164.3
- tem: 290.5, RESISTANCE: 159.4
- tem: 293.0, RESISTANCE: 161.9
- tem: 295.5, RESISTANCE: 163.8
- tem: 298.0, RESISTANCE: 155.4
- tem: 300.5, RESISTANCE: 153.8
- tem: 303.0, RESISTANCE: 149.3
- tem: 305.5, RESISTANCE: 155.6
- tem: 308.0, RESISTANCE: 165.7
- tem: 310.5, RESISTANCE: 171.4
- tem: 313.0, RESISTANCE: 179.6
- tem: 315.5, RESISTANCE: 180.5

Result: -3.72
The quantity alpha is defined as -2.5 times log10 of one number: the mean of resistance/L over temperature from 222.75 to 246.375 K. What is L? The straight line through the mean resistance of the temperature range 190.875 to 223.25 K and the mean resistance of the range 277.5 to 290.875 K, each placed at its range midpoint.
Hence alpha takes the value -0.191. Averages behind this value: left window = 179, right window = 165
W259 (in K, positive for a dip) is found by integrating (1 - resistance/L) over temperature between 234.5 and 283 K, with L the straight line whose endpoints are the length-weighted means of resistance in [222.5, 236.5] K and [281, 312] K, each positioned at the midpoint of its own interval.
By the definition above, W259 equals -4.93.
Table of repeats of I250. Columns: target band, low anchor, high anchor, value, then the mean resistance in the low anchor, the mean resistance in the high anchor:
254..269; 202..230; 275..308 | -1.5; 182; 162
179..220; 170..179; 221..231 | 0.6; 178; 186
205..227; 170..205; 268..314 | -0.7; 179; 166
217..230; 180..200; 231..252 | 1.4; 179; 220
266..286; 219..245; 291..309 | 0.0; 202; 158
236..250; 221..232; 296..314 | -3.6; 187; 161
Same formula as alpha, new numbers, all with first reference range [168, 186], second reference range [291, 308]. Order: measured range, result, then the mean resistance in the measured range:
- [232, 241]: -0.24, 209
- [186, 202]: -0.01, 178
